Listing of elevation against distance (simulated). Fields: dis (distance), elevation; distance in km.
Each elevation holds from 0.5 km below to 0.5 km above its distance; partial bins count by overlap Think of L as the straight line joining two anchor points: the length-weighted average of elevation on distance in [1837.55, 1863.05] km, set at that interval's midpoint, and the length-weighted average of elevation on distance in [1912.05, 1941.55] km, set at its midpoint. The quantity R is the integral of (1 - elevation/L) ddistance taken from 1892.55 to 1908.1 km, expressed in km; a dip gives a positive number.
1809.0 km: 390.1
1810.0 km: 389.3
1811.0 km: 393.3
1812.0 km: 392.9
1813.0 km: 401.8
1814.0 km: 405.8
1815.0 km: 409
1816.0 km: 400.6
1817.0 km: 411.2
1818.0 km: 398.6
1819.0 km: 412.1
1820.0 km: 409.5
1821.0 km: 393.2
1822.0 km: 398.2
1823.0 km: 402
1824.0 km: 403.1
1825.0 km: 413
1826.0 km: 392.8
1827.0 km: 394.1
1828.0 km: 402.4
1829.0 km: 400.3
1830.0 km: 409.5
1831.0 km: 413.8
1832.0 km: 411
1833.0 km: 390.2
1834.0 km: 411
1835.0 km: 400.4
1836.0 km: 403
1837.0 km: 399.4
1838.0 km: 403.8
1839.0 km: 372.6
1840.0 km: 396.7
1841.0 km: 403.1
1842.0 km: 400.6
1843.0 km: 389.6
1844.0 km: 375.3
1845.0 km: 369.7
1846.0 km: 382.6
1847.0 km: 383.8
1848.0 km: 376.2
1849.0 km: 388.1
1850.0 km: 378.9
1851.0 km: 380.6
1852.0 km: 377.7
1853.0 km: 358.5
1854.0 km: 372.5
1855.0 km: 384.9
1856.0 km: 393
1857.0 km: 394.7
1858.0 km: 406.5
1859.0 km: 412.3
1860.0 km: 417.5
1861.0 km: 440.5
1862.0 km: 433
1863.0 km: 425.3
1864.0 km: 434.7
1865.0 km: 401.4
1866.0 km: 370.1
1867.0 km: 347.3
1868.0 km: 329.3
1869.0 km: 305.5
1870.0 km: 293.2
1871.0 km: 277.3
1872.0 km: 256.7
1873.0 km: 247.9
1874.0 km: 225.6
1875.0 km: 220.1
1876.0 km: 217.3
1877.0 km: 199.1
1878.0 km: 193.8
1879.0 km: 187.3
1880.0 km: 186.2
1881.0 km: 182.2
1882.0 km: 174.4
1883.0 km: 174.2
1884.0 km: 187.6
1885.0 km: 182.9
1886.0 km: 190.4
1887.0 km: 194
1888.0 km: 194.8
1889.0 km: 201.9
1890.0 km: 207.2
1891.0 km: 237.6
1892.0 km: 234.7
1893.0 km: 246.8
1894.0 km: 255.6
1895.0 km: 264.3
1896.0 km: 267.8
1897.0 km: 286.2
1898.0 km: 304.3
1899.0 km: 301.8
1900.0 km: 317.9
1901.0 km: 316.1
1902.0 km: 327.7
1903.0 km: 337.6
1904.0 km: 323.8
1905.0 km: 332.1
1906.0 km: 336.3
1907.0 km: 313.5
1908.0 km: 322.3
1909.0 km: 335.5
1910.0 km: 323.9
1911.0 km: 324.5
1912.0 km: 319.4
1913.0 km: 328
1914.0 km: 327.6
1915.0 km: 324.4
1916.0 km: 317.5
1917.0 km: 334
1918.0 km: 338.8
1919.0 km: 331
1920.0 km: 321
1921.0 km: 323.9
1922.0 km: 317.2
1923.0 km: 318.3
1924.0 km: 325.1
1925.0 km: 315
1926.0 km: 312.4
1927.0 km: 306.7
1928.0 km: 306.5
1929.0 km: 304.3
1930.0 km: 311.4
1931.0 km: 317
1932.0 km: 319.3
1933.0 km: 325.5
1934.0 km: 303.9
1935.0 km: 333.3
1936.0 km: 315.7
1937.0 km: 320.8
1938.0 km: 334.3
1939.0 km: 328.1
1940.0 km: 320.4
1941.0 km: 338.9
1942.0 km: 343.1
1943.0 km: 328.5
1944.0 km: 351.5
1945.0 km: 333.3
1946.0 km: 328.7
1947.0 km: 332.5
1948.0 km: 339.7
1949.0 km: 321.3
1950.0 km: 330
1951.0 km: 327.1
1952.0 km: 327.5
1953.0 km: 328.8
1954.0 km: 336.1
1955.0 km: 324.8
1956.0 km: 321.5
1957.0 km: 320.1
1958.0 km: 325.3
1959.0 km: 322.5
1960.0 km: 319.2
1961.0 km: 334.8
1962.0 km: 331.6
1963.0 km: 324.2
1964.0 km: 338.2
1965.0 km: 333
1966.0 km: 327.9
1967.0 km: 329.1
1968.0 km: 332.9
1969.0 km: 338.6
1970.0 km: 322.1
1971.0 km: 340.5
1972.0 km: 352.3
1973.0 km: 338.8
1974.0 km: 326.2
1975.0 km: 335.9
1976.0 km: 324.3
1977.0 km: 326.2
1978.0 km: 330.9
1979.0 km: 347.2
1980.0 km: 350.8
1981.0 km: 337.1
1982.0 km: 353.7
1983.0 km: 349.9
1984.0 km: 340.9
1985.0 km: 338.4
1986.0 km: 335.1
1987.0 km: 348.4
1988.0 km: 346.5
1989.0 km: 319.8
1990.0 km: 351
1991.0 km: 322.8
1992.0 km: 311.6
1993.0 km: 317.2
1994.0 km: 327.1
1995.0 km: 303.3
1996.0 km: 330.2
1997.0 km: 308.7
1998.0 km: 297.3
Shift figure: 1.9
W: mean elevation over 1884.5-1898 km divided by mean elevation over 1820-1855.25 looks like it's 0.6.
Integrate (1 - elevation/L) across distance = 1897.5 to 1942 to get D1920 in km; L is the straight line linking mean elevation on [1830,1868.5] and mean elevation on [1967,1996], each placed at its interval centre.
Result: 4.89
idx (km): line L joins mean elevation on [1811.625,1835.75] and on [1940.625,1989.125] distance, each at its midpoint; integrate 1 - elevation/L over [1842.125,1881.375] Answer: 4.90 km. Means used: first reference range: 403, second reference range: 334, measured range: 337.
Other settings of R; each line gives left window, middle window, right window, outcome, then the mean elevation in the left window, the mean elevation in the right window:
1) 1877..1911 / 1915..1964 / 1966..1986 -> -4.0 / 256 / 337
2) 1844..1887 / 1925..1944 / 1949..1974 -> 0.3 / 315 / 330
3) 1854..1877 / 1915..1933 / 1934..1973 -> 0.9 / 344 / 330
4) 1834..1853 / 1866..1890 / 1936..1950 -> 9.2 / 388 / 332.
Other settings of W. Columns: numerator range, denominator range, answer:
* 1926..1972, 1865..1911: 1.24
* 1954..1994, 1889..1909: 1.15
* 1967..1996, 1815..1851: 0.84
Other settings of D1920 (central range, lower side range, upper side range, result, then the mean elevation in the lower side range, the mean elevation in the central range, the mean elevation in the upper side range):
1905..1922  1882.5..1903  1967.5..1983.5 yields -3.57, 247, 326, 338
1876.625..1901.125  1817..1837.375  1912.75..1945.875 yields 8.83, 403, 226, 324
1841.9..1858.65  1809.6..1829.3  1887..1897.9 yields -2.53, 401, 383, 240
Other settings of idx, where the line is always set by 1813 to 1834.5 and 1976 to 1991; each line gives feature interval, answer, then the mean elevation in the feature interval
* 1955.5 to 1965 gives 0.6 km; 327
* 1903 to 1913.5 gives 1.2 km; 326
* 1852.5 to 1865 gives -0.5 km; 406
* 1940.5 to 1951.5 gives 0.6 km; 334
